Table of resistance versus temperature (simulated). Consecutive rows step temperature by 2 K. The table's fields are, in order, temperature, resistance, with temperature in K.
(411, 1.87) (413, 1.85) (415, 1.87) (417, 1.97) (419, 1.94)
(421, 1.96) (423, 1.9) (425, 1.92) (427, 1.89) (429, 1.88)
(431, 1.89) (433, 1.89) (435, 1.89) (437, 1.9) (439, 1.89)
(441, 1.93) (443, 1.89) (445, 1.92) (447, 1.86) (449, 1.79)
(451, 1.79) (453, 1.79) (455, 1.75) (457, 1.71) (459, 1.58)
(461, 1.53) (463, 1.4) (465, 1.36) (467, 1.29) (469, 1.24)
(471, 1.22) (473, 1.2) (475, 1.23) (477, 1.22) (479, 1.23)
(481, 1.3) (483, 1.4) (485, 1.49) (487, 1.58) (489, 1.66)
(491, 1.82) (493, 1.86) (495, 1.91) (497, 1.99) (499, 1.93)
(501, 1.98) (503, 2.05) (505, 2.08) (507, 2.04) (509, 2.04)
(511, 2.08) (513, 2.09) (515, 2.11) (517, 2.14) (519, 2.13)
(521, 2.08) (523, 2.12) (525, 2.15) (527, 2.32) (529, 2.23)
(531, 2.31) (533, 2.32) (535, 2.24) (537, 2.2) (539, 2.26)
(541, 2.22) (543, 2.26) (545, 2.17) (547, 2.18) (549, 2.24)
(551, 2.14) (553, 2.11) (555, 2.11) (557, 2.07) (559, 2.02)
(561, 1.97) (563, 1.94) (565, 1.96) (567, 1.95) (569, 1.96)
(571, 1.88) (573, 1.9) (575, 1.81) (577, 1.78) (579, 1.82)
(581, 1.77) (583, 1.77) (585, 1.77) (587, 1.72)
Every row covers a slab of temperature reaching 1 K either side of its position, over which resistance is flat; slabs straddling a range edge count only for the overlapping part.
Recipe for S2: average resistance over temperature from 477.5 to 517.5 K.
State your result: 1.83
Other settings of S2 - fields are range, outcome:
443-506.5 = 1.63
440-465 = 1.73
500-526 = 2.08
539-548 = 2.21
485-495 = 1.72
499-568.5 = 2.12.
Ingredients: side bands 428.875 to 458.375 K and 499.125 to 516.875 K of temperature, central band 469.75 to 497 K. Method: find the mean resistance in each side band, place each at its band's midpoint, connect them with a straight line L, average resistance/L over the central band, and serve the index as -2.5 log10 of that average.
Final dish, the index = 0.31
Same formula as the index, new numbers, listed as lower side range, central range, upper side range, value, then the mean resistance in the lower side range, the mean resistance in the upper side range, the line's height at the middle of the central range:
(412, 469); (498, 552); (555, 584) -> -0.16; 1.78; 1.91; 1.86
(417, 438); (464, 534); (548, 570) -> 0.10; 1.91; 2.04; 1.98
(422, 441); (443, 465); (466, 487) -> -0.07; 1.9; 1.3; 1.6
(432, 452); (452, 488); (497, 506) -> 0.34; 1.88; 2.01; 1.94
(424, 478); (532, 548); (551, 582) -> -0.19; 1.66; 1.94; 1.88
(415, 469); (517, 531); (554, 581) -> -0.16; 1.78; 1.93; 1.88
